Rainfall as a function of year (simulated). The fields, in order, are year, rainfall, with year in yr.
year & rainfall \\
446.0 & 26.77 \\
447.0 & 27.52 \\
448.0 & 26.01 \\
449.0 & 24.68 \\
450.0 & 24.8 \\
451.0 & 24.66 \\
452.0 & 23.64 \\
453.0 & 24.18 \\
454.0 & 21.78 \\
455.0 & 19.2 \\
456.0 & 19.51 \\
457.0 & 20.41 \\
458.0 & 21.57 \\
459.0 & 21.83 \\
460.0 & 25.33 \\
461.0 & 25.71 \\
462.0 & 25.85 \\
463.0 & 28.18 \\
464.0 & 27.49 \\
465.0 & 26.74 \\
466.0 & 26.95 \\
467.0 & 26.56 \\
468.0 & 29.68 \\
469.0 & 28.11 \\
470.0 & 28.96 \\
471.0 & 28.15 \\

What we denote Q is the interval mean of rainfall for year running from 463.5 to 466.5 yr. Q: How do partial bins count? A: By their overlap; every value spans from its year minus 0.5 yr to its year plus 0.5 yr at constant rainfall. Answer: 27.1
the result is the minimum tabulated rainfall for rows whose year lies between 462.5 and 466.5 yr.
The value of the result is 26.74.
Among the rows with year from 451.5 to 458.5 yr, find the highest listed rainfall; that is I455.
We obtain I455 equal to 24.18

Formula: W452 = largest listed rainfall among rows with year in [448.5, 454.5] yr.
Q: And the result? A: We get 24.8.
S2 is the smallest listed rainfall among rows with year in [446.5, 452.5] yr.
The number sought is 23.64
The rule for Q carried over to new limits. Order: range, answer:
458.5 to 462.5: 24.7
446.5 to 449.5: 26.1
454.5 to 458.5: 20.2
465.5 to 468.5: 27.7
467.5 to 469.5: 28.9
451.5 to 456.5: 21.7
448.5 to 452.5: 24.4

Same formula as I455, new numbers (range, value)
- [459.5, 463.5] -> 28.18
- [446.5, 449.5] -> 27.52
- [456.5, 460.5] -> 25.33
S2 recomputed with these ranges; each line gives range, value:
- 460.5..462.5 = 25.71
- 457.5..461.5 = 21.57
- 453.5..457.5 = 19.2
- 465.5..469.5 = 26.56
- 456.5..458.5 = 20.41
